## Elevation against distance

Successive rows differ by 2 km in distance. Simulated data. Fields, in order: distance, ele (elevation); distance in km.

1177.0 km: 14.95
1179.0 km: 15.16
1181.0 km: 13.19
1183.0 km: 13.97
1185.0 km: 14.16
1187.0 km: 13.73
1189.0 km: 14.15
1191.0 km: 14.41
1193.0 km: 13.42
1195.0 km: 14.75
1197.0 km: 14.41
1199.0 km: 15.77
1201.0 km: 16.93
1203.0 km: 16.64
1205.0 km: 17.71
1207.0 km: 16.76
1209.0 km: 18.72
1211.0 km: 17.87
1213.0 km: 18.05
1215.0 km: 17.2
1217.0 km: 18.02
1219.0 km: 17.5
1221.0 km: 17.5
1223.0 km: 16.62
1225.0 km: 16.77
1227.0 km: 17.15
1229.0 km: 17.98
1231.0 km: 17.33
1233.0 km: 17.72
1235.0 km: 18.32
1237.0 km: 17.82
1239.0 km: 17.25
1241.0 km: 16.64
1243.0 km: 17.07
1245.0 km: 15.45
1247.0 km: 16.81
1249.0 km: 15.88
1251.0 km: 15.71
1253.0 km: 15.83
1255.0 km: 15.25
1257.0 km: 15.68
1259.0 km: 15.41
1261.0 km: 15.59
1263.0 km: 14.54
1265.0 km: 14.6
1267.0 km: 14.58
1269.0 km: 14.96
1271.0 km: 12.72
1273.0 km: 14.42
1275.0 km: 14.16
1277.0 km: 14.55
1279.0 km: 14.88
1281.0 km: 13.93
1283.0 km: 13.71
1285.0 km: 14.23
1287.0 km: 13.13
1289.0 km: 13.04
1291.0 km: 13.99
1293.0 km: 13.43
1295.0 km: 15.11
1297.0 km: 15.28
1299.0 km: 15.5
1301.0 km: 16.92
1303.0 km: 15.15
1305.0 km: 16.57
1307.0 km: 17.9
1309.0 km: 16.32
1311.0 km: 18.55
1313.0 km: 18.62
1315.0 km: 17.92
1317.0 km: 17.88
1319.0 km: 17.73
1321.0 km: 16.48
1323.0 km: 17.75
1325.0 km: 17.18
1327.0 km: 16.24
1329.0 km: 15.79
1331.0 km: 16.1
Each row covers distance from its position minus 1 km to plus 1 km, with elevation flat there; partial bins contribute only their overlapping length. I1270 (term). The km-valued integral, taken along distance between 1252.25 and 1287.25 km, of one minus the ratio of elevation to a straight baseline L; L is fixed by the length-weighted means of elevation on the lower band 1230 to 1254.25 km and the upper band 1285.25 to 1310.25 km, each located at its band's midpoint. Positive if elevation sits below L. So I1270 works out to 3.1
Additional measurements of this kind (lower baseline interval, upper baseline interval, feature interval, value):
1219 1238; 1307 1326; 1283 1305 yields 3.7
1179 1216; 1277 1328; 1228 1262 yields -1.8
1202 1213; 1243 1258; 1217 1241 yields -1.0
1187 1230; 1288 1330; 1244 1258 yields 0.6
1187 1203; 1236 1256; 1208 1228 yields -2.6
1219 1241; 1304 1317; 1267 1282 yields 2.8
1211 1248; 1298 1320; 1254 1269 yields 1.9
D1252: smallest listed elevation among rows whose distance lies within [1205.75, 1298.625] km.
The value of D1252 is 12.72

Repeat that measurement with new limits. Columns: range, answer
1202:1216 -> 16.64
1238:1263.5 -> 14.54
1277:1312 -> 13.04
